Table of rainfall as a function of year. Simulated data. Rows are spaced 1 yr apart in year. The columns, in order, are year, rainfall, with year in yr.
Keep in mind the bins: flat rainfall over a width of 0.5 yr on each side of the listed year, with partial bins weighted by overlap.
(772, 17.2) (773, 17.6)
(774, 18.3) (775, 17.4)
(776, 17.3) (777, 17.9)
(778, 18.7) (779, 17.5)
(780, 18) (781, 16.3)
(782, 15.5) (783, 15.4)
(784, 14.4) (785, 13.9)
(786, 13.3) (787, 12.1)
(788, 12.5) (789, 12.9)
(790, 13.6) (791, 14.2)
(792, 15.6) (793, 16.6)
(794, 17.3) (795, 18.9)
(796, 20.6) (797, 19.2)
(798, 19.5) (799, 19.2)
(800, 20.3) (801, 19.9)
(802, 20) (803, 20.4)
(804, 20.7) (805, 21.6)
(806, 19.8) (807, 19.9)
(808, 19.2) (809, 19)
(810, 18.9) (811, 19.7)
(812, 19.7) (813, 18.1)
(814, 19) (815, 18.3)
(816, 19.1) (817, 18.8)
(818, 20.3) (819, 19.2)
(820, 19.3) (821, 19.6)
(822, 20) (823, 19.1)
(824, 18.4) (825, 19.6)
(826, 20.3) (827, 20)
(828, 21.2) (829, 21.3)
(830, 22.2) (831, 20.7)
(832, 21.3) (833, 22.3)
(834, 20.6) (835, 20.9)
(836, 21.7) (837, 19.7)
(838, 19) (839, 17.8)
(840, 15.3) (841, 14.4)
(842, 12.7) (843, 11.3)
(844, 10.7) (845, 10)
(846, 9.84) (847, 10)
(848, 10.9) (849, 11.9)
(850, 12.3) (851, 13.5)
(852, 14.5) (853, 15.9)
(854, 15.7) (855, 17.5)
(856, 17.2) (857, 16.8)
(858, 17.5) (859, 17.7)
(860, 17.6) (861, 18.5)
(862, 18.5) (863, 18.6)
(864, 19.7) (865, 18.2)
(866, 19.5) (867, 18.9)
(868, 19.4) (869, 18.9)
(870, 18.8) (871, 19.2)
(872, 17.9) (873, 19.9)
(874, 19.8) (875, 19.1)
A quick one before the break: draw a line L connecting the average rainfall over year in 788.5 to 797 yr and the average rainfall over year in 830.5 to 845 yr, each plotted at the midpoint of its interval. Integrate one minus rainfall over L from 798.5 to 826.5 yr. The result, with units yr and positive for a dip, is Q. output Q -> -4.47 yr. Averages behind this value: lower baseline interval 16.4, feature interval 19.6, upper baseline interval 17.5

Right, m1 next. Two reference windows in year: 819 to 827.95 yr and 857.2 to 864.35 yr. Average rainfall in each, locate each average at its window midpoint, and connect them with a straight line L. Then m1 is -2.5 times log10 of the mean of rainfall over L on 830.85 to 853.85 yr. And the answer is 0.22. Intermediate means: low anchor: 19.6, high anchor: 18.2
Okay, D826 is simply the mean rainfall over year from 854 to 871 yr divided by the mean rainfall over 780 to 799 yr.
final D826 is 1.16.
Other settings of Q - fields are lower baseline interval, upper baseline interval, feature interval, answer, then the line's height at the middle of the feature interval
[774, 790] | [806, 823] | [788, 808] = -1.0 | 17.4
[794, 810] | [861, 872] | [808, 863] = 5.1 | 19.3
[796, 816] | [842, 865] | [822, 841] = -3.2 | 17.1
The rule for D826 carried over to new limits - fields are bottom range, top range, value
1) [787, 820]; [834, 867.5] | 0.87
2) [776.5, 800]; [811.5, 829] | 1.19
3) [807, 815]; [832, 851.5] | 0.79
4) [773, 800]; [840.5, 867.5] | 0.92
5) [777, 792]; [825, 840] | 1.36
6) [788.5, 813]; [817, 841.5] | 1.06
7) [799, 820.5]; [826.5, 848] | 0.88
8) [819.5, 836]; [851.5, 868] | 0.86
